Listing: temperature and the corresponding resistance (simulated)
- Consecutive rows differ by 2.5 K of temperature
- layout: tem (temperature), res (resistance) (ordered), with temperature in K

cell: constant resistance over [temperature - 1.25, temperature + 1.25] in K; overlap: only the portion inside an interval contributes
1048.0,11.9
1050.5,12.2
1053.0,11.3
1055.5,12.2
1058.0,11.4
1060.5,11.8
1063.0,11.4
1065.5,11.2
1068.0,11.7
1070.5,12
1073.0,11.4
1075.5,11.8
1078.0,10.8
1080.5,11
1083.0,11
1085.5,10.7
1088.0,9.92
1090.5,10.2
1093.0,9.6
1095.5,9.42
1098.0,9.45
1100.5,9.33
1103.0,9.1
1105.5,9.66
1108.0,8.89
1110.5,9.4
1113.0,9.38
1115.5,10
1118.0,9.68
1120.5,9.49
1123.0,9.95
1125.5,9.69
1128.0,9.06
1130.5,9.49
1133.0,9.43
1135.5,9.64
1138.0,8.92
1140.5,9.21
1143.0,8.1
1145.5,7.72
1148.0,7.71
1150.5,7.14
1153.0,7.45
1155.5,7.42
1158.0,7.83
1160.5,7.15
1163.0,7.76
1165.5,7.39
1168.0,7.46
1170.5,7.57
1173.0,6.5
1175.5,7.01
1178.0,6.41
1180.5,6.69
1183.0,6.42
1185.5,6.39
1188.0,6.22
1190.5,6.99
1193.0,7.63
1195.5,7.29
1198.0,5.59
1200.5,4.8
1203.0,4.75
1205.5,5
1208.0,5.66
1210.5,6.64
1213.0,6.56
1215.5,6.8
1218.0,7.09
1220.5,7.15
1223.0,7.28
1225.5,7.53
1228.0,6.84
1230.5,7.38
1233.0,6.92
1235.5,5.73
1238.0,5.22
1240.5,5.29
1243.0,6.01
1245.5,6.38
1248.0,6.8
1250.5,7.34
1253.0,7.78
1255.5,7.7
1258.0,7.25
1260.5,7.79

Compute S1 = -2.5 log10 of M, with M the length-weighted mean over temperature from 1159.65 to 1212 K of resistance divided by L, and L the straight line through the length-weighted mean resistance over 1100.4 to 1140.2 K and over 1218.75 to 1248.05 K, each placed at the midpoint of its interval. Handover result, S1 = 0.19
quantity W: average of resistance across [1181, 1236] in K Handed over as 6.5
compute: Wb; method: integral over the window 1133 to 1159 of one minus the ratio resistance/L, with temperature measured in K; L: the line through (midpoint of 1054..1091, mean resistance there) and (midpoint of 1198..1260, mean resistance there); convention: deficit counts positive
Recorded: 2.5 K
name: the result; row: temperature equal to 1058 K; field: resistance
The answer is 11.4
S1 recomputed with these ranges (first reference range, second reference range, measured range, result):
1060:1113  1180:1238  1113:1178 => 0.03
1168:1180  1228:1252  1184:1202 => 0.06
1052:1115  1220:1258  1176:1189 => 0.25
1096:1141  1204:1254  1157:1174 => 0.12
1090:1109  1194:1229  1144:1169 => 0.05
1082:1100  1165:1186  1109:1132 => -0.08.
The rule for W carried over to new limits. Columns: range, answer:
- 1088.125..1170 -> 8.82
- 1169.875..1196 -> 6.8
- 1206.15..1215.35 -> 6.26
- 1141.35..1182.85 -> 7.33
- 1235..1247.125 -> 5.76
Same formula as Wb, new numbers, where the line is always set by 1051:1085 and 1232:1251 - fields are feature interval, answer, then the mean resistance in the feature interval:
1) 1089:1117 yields 2.39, 9.5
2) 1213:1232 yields -1.07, 7.11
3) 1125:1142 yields 0.26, 9.32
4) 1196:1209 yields 3.68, 5.27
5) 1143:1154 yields 1.75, 7.57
